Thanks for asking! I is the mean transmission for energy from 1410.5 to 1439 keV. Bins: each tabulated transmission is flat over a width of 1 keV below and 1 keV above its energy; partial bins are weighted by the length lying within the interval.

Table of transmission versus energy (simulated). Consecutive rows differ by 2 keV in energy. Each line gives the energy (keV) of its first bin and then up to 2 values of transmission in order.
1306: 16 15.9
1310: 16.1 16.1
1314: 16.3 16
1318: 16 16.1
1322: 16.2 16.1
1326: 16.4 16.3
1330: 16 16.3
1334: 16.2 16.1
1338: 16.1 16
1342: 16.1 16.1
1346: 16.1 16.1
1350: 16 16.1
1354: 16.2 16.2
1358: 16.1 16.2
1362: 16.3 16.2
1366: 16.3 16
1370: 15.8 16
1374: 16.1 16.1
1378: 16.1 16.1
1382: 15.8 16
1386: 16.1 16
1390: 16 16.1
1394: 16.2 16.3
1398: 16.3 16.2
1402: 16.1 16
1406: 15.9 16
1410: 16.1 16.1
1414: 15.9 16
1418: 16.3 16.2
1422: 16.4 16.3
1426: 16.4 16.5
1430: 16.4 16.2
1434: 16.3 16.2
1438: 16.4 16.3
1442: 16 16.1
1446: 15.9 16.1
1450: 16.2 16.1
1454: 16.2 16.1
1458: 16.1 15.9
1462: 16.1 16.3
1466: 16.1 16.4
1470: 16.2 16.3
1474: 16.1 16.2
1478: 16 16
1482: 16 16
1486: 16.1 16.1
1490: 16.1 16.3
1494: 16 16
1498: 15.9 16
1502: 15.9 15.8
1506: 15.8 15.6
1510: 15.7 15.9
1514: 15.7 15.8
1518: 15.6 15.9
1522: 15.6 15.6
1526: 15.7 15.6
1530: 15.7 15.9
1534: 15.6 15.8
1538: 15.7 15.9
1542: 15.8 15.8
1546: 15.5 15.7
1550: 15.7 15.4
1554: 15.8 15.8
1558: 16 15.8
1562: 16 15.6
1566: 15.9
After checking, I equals 16.3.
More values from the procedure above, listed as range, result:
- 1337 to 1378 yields 16.1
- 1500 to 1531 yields 15.7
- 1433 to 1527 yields 16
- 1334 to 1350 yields 16.1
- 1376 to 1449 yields 16.1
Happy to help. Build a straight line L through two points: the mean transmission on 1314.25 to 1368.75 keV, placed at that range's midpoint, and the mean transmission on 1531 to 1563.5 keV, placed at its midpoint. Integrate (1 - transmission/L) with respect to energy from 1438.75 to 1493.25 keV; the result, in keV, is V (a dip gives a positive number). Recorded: -0.7 keV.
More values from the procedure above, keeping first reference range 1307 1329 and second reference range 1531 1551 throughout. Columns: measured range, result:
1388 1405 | -0.2 keV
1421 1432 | -0.3 keV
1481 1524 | -0.2 keV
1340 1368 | -0.1 keV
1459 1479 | -0.4 keV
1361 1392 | -0.1 keV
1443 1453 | -0.1 keV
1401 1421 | -0.1 keV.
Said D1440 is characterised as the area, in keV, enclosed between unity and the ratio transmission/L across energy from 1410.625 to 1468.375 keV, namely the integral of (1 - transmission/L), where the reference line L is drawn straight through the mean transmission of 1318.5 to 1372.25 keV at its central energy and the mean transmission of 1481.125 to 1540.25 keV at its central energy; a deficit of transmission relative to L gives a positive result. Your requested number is -0.8 keV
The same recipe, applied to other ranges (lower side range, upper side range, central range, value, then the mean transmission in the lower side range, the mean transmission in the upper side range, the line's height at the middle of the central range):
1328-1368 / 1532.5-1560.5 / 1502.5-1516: 0.05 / 16.1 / 15.7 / 15.8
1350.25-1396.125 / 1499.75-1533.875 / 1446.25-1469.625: -0.37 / 16.1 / 15.7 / 15.9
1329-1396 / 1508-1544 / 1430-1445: -0.28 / 16.1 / 15.7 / 15.9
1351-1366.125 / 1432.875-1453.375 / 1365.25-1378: 0.11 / 16.2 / 16.2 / 16.2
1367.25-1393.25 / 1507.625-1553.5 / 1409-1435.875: -0.52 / 16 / 15.7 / 15.9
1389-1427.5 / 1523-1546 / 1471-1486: -0.16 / 16.2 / 15.7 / 15.9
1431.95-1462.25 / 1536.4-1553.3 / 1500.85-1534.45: 0.18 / 16.1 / 15.7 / 15.8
